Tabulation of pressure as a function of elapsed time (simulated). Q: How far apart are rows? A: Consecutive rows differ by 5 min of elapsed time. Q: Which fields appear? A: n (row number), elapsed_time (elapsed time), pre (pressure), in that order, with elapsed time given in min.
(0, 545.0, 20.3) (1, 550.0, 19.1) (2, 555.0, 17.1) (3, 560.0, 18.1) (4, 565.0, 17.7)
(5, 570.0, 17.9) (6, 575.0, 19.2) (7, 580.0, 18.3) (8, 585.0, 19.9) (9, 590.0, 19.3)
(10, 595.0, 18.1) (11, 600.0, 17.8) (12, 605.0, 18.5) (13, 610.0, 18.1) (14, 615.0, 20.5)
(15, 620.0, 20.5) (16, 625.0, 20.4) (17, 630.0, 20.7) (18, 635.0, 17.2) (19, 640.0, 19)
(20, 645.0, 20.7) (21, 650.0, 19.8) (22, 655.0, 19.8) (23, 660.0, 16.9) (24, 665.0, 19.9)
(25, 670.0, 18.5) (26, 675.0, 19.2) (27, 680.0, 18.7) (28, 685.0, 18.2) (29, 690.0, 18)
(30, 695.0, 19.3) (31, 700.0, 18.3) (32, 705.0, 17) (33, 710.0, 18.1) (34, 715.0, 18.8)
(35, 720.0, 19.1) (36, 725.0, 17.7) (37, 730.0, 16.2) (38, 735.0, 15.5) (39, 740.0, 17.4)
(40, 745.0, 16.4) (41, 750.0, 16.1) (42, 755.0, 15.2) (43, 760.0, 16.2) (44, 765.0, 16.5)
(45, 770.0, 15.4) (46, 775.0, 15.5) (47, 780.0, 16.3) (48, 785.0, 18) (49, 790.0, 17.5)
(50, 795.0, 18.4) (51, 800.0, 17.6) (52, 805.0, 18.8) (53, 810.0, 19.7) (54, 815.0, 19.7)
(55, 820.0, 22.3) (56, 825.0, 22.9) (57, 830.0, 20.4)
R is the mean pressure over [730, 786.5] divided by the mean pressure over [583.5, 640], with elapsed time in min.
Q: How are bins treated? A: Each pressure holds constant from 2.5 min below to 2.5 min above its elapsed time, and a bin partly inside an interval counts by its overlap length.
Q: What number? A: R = 0.85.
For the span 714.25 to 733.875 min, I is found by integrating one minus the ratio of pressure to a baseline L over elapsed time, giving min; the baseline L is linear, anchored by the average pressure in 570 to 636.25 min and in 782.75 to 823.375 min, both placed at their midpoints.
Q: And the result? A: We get 1.43 min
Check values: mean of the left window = 19.1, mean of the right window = 19.1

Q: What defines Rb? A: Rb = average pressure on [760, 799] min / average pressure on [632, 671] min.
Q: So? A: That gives 0.9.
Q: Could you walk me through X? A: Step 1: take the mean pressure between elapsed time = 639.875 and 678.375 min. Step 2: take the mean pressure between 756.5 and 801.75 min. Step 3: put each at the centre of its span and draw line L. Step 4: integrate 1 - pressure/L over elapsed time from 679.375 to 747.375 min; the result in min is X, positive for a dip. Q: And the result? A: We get 1.44 min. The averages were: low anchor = 19.2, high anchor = 16.8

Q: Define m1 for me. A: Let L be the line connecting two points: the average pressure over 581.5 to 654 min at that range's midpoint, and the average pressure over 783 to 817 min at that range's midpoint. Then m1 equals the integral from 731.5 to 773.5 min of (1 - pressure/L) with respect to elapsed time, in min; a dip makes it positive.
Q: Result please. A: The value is 5.9 min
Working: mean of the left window 19.3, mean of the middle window 16.1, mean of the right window 18.5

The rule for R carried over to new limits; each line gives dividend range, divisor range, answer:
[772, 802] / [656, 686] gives 0.92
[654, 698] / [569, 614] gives 1.00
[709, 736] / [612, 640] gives 0.89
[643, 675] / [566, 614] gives 1.03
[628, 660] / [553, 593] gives 1.05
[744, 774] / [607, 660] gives 0.82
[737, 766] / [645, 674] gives 0.85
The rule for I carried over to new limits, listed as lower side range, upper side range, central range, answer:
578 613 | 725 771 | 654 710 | -3.99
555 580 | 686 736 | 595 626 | -1.89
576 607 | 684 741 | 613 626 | -1.41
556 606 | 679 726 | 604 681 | -3.85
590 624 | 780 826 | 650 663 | 0.24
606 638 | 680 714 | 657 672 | 0.24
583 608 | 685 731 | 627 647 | -0.99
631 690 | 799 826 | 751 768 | 3.24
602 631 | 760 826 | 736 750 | 1.50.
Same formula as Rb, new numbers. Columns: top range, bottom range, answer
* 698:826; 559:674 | 0.93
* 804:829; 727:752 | 1.27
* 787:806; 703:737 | 1.03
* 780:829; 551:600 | 1.05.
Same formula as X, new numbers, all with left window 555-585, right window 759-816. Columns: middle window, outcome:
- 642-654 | -1.4 min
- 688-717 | -0.8 min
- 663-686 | -1.3 min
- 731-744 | 0.9 min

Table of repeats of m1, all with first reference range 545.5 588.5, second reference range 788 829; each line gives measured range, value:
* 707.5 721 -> 0.42 min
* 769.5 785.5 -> 2.72 min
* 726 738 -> 1.96 min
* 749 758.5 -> 1.85 min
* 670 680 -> 0.07 min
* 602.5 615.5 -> -0.06 min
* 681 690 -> 0.40 min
